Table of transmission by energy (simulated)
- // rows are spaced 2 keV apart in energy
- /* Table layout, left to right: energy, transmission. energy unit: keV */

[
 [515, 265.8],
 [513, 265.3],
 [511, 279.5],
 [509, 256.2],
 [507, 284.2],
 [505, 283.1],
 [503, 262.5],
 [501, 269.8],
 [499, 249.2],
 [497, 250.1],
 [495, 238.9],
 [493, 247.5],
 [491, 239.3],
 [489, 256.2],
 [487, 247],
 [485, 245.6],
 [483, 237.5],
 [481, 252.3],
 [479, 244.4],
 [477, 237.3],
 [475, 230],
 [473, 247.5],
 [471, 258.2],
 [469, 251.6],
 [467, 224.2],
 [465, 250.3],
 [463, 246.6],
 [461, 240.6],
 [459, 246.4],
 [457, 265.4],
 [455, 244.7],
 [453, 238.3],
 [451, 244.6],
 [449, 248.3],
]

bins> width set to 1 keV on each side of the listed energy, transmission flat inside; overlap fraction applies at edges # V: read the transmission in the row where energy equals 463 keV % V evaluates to 246.6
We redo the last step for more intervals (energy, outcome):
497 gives 250.1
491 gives 239.3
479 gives 244.4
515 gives 265.8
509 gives 256.2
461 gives 240.6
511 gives 279.5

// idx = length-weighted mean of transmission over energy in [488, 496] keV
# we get 245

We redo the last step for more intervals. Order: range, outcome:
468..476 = 247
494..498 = 244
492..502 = 251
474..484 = 240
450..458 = 248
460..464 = 244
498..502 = 260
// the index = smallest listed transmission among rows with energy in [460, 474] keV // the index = 224.2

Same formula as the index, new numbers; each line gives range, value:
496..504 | 249.2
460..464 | 240.6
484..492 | 239.3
